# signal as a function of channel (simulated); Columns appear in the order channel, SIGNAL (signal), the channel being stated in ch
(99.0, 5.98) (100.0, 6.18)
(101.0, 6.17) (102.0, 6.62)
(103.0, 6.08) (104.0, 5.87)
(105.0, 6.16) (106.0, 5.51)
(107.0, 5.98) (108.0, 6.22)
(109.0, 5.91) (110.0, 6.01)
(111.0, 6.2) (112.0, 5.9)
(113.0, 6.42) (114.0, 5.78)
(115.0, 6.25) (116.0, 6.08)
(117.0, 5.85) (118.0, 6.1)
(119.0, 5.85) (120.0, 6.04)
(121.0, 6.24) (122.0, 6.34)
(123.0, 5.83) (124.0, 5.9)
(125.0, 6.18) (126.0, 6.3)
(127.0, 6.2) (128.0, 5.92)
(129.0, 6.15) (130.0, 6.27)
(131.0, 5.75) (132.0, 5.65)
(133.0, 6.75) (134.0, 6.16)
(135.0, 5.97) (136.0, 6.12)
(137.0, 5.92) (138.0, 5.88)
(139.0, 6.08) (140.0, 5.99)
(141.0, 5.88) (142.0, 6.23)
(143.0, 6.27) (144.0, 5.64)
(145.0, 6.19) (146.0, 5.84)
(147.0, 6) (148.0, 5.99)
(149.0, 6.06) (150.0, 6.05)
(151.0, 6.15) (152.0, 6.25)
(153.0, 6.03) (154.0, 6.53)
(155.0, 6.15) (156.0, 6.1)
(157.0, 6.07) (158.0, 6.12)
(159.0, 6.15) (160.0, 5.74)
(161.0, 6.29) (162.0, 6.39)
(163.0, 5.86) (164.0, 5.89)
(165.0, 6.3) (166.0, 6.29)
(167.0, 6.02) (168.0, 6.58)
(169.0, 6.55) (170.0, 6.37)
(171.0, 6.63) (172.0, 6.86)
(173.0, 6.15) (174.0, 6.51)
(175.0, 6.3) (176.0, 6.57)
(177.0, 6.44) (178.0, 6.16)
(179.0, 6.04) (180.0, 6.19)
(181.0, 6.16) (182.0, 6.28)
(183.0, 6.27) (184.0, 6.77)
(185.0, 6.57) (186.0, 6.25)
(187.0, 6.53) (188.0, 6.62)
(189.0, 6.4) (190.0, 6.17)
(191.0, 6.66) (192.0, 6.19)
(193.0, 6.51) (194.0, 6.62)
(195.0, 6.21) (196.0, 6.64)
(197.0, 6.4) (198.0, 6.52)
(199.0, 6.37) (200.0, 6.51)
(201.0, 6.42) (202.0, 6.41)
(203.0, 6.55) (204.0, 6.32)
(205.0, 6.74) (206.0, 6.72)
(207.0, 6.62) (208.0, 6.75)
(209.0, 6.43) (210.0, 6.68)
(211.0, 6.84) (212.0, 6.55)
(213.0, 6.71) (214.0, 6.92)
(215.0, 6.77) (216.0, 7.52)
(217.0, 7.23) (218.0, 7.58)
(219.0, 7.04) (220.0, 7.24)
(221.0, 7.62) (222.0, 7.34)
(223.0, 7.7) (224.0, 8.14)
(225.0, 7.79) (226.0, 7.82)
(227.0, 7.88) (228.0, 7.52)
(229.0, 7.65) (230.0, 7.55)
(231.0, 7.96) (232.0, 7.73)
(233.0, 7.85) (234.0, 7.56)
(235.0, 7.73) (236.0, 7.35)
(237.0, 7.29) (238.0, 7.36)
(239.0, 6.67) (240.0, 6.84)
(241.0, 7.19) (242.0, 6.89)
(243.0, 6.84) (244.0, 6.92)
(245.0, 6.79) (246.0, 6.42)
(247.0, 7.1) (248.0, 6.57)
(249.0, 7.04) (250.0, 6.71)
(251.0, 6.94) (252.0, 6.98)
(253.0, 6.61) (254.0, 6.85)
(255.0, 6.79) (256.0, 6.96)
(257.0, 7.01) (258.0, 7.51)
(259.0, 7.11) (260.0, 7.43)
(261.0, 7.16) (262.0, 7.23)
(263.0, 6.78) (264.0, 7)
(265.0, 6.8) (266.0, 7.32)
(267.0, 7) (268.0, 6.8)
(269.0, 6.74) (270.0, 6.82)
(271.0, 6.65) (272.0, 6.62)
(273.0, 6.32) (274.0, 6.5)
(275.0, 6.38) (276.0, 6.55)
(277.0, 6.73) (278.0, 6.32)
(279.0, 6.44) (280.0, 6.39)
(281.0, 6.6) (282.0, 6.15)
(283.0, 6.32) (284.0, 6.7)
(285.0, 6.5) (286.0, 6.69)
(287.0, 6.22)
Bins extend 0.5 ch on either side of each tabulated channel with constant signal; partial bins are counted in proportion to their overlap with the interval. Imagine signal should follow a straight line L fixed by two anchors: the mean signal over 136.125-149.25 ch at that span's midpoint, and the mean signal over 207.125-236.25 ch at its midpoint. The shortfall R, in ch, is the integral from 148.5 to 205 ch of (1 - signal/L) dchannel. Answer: 2.1 ch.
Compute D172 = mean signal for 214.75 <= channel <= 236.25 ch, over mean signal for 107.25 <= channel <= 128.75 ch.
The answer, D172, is 1.25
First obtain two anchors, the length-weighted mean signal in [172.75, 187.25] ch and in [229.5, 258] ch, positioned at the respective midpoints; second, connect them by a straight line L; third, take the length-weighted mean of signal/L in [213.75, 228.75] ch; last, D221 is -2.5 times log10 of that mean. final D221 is -0.10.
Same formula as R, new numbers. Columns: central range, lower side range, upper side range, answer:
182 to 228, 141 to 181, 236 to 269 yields -1.68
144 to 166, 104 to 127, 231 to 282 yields 0.69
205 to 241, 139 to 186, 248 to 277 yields -3.61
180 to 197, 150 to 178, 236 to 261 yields 0.12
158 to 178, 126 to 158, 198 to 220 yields 0.12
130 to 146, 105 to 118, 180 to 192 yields 0.32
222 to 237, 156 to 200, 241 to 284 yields -2.47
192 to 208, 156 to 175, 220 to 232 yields 1.31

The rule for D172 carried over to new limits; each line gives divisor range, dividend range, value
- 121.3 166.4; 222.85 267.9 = 1.18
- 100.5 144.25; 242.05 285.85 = 1.12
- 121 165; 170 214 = 1.06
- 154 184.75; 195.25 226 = 1.10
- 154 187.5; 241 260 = 1.10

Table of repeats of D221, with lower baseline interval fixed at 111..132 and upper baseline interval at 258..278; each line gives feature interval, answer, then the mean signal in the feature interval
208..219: -0.06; 6.92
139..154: 0.02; 6.06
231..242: -0.11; 7.36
